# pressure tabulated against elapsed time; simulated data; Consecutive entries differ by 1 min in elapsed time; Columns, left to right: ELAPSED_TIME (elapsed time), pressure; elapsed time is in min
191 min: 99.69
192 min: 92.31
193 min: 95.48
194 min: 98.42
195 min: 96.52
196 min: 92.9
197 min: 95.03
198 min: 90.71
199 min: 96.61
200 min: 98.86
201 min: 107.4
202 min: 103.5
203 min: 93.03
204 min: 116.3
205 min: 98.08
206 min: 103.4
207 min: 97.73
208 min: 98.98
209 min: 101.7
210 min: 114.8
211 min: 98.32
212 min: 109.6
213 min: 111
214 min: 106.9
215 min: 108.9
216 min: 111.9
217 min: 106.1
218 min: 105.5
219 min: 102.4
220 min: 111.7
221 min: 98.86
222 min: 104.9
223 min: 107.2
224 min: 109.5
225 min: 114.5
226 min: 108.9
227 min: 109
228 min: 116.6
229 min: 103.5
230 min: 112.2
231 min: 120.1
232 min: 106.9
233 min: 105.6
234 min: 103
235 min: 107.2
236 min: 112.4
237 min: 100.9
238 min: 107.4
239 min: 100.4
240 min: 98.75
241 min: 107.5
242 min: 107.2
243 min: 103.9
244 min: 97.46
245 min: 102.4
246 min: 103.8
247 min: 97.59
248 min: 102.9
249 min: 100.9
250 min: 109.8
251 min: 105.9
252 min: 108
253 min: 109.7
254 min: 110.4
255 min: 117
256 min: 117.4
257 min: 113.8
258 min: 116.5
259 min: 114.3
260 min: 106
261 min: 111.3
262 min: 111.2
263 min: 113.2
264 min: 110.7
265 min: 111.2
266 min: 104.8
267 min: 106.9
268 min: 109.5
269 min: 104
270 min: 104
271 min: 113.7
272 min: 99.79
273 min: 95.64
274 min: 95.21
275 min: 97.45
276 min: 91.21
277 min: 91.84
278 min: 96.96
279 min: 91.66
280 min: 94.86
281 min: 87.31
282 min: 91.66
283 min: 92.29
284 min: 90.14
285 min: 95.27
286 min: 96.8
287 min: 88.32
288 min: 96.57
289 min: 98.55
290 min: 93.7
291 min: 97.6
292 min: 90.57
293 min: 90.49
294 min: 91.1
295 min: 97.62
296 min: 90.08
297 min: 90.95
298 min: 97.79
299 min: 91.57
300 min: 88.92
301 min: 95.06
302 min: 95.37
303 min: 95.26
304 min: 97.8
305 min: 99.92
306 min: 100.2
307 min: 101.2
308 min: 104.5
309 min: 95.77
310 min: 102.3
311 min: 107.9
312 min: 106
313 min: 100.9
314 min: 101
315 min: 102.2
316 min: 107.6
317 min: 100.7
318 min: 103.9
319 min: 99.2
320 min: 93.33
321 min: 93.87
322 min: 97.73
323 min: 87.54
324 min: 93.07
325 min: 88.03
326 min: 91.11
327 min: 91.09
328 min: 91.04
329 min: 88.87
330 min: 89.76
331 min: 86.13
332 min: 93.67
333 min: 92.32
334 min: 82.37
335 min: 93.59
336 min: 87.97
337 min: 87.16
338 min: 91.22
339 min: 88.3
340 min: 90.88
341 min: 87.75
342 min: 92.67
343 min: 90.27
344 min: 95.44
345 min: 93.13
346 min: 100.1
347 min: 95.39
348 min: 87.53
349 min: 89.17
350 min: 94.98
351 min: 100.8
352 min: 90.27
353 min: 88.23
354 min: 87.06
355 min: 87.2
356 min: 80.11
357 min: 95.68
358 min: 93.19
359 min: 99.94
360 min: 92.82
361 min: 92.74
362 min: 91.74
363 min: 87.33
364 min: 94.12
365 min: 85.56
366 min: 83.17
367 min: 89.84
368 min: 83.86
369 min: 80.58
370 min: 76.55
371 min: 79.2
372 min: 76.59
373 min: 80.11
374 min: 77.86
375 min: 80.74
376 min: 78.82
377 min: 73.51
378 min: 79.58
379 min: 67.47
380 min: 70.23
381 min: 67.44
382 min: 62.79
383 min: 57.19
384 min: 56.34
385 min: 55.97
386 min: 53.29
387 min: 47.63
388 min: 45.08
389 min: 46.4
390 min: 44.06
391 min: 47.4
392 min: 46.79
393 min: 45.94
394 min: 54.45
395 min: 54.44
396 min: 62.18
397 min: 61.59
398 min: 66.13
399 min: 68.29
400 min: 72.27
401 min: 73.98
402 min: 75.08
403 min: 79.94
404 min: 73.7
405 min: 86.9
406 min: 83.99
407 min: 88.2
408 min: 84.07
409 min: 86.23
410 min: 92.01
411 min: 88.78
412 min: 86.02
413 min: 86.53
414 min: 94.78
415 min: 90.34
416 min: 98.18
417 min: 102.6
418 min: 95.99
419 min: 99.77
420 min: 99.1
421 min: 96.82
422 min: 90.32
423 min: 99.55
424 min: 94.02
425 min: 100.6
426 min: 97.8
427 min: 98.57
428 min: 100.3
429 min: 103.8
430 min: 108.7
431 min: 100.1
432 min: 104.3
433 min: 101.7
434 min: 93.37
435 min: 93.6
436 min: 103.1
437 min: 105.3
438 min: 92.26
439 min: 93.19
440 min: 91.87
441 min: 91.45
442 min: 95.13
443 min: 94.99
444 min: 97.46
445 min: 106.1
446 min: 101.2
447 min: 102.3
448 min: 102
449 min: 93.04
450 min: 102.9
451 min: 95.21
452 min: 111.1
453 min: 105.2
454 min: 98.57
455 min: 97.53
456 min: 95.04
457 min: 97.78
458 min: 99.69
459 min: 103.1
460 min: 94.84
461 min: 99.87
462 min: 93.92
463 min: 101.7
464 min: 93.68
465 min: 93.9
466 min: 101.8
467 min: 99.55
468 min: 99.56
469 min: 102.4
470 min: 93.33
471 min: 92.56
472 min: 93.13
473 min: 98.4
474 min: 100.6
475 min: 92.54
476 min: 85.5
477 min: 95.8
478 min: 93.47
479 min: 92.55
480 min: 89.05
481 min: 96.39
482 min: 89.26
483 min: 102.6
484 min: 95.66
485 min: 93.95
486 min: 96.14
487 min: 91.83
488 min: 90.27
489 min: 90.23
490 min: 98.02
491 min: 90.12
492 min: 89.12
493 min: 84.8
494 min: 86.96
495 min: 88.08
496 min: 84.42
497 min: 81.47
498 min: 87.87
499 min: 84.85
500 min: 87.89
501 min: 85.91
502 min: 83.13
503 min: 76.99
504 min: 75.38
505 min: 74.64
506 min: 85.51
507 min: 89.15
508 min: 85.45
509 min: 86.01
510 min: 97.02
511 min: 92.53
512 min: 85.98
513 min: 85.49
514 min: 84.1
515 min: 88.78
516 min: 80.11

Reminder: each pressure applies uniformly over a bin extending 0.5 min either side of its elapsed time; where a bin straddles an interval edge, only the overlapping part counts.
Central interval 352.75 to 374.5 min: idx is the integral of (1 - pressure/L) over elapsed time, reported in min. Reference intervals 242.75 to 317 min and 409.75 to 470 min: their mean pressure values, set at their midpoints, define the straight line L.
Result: 2.80 min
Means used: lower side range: 101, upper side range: 97.9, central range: 86.5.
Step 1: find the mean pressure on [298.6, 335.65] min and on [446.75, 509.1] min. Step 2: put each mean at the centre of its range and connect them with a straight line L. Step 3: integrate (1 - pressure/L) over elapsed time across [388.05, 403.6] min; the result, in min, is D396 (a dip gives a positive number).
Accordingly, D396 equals 5.7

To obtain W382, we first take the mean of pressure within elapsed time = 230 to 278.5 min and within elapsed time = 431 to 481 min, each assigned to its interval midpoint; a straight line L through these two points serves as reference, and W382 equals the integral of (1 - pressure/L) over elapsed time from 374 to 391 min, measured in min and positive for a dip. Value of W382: 6.6 min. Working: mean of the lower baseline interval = 106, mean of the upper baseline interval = 97.5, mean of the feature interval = 61.7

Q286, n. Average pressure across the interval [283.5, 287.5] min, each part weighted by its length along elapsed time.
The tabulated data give 92.6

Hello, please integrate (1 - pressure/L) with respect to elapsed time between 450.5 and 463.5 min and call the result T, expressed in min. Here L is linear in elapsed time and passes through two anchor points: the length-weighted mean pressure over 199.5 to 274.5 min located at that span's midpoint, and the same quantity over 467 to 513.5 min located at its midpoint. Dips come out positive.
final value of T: -1.0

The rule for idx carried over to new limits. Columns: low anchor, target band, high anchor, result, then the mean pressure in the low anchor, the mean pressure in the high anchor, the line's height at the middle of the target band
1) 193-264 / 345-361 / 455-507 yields 1.11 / 106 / 92.1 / 99.1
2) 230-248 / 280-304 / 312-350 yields 1.21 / 105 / 93.3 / 98.3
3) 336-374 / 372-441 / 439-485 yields 9.50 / 89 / 97.1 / 92.9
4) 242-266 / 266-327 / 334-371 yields 2.10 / 108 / 89.9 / 100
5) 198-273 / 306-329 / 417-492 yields 1.14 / 107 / 97.2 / 103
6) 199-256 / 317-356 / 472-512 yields 3.00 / 106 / 89.5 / 99.2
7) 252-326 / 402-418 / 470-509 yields 0.95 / 99.8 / 89.5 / 93.6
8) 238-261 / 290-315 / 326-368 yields 0.24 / 107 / 90.7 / 98.1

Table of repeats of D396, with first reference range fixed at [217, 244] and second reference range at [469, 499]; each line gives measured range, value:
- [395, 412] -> 3.4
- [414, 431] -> -0.5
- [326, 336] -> 1.1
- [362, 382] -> 3.9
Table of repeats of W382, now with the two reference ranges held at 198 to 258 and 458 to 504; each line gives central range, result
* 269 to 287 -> 1.4 min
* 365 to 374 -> 1.6 min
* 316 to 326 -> 0.5 min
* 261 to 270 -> -0.4 min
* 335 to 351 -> 1.3 min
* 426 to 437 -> -0.7 min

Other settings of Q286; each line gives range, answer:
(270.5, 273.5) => 103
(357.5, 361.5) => 94.7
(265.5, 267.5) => 106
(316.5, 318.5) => 102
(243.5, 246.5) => 101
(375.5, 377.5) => 76.2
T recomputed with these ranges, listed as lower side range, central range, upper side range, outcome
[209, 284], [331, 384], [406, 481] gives 7.9 min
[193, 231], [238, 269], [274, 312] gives -2.5 min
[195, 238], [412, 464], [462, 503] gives -2.1 min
